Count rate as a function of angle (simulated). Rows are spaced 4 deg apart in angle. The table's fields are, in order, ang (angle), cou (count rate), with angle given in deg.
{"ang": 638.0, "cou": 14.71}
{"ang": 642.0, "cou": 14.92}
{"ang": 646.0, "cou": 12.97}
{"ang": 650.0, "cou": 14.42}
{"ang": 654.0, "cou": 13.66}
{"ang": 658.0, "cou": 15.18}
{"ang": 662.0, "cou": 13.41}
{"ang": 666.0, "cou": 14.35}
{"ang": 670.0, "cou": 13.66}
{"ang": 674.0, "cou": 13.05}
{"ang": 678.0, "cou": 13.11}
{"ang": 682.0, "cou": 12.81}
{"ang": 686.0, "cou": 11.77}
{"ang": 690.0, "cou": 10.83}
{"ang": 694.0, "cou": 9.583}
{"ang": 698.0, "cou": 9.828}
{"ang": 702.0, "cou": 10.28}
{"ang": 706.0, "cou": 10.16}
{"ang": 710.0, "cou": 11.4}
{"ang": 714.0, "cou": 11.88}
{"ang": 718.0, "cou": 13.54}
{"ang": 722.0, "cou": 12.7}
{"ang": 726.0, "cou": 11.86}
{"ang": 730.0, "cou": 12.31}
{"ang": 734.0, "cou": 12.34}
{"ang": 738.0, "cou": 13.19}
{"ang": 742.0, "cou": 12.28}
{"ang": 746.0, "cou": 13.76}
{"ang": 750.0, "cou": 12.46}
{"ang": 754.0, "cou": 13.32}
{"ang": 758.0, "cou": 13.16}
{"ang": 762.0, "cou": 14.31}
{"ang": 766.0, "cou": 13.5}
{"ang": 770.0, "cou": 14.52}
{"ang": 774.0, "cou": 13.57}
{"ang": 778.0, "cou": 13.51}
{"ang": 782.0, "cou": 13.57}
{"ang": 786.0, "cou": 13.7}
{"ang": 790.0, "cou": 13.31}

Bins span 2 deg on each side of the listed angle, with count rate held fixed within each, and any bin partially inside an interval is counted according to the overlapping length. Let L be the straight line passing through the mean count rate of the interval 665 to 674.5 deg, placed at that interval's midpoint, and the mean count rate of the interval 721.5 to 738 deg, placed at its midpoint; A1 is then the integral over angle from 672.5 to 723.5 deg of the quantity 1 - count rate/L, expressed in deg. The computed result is 5.82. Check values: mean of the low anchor 13.7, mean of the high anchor 12.4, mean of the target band 11.6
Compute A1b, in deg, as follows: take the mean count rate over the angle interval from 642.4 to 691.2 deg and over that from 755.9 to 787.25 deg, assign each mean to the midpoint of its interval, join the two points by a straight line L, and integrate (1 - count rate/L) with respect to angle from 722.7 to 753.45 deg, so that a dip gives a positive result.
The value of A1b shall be 2.20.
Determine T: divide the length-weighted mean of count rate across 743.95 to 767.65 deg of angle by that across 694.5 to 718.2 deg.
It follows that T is 1.23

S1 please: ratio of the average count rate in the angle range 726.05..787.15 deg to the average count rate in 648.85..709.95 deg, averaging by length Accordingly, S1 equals 1.07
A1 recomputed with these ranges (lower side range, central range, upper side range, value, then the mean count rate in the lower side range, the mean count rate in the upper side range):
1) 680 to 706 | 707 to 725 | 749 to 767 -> -0.78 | 10.8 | 13.4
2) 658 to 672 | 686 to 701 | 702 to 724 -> 2.81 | 14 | 11.8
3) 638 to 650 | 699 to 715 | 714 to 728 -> 2.56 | 14.2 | 12.6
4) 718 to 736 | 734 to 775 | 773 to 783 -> -0.98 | 12.4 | 13.5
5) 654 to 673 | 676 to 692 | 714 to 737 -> 1.67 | 14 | 12.5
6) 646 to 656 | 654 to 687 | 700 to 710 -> -2.27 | 13.8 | 10.5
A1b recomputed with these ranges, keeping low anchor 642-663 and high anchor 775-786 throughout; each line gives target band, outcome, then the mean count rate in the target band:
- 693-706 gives 3.7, 9.96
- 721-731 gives 1.1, 12.2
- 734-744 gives 0.8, 12.7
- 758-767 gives -0.1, 13.8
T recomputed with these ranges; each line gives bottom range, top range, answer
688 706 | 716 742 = 1.25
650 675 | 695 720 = 0.80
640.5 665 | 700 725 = 0.83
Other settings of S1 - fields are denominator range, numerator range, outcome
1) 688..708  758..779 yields 1.36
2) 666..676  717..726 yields 0.94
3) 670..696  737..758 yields 1.08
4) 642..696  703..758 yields 0.95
